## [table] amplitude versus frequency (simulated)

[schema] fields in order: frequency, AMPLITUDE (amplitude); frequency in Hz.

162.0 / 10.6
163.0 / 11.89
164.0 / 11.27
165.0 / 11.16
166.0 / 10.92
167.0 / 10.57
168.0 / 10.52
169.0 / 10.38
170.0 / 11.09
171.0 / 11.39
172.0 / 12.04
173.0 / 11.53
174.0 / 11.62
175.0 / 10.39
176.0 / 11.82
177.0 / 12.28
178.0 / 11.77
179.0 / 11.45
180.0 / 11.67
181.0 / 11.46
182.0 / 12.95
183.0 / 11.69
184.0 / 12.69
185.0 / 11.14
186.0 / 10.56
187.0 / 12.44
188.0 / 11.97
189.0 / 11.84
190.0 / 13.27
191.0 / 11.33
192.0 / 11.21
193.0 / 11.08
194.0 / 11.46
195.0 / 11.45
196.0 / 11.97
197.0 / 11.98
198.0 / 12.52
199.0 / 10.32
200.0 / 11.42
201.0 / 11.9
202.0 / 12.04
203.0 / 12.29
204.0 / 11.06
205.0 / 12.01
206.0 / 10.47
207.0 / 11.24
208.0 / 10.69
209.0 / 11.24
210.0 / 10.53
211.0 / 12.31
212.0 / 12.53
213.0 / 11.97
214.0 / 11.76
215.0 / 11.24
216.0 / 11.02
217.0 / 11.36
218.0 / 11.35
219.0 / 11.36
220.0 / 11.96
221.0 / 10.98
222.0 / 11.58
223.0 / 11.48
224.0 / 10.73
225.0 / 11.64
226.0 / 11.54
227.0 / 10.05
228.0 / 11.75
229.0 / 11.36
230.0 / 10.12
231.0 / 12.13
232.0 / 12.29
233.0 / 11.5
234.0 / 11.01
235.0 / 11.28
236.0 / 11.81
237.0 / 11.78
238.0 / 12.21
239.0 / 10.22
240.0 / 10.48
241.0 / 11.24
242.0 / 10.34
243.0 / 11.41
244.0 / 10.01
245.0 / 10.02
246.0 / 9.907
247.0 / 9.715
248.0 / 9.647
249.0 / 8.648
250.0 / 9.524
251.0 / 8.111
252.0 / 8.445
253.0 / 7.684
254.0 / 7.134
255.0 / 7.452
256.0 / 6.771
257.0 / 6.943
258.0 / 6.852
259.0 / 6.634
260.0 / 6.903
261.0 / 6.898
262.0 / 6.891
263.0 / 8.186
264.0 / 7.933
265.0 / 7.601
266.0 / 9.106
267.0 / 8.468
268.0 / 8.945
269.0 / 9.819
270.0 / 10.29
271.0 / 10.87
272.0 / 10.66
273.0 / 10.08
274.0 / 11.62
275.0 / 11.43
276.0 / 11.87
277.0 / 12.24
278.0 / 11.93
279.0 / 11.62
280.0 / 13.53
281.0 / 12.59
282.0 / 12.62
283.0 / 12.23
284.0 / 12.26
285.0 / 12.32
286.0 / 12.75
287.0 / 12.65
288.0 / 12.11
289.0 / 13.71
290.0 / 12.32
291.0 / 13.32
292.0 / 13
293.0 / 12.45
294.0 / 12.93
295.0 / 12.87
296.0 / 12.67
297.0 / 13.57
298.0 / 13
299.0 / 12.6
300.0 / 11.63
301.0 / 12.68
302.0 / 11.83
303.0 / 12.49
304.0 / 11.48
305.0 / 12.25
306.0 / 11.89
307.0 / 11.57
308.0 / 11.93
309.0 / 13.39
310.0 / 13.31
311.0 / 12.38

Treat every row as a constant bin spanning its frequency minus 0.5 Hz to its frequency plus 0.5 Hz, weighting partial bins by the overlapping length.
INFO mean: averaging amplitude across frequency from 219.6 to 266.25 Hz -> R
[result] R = 9.74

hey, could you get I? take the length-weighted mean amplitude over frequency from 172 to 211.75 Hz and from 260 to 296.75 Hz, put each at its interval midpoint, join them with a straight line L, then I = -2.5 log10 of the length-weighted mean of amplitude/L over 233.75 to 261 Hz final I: 0.216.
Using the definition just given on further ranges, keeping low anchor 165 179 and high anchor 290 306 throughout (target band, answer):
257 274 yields 0.388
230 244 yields 0.062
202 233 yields 0.029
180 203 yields -0.029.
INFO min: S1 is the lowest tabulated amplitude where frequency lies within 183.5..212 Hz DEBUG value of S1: 10.32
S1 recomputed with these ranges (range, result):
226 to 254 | 7.134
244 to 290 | 6.634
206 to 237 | 10.05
